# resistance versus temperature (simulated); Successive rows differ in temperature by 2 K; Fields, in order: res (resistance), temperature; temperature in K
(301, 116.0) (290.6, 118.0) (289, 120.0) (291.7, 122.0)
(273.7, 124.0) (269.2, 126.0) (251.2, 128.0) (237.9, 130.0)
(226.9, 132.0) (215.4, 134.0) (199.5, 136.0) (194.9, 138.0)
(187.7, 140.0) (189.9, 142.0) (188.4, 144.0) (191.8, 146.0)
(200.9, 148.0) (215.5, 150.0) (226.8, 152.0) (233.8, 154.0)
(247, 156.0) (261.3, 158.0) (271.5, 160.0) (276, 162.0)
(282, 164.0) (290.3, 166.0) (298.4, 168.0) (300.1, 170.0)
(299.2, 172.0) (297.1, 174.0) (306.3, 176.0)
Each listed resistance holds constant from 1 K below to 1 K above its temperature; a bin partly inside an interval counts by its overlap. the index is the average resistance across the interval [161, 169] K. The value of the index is 287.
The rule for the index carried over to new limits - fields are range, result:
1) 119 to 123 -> 290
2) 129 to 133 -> 232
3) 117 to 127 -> 283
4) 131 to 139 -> 209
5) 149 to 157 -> 231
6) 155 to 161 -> 260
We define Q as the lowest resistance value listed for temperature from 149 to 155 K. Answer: 215.5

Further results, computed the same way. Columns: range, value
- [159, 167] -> 271.5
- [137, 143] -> 187.7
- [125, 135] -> 215.4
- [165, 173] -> 290.3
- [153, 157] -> 233.8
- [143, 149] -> 188.4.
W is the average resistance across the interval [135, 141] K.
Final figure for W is 194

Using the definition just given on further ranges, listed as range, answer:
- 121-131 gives 265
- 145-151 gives 203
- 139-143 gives 189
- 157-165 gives 273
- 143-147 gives 190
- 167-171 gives 299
